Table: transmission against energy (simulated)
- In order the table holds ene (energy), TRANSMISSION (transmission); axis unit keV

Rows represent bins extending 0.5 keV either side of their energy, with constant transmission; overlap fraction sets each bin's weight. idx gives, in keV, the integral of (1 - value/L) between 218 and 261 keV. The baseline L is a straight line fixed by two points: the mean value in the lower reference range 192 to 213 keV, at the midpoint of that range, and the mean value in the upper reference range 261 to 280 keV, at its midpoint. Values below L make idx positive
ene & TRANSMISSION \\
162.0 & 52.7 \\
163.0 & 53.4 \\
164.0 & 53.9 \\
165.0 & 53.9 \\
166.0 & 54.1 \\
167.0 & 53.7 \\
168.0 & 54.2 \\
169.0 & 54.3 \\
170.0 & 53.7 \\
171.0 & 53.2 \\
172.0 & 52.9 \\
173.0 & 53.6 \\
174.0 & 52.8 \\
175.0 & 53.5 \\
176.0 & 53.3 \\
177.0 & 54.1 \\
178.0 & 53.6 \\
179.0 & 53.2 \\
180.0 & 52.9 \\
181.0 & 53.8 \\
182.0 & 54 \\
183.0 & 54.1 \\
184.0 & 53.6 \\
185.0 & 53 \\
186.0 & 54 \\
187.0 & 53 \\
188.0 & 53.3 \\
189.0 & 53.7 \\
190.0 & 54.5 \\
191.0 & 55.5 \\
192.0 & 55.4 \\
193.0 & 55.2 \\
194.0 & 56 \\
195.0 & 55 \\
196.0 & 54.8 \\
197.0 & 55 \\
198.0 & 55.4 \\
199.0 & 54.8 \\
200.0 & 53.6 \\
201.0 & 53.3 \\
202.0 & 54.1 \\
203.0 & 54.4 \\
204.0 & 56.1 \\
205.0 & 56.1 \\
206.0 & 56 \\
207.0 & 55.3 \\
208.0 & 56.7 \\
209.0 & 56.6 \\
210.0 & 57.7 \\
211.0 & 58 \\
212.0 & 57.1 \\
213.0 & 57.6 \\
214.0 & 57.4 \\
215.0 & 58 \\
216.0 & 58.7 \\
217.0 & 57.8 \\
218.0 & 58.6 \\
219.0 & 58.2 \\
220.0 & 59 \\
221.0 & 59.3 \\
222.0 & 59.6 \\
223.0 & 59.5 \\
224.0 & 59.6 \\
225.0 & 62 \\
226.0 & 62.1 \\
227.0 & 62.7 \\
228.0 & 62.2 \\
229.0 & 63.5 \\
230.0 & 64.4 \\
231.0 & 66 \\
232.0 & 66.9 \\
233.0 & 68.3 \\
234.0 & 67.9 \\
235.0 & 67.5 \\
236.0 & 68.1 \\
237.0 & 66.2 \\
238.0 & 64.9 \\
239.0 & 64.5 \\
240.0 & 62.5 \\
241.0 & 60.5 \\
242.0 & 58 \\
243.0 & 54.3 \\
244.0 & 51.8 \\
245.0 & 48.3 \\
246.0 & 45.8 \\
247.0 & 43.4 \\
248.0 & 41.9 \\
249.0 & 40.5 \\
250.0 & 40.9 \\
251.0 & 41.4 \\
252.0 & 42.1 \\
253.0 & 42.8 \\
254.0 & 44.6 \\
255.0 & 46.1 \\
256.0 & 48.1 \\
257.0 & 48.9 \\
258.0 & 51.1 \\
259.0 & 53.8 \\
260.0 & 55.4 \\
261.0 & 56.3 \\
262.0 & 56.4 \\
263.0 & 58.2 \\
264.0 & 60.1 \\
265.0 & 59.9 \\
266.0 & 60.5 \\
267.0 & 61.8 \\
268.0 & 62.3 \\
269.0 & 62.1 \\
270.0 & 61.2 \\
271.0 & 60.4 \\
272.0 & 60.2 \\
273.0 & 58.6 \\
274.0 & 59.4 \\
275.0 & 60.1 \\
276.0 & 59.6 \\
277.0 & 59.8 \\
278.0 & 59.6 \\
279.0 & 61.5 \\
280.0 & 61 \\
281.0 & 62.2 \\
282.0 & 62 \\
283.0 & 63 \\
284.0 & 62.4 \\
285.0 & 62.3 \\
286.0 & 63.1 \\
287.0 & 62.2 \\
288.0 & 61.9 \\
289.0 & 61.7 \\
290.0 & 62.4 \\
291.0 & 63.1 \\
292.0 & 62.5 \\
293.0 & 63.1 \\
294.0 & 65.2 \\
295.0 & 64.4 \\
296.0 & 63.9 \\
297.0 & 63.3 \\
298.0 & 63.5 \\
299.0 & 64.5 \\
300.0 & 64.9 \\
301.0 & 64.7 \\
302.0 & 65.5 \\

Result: 1.35 keV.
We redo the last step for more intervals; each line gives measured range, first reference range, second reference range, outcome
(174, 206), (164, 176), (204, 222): 0.68 keV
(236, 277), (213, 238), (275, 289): 4.79 keV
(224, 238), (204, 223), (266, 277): -1.55 keV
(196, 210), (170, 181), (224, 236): 0.91 keV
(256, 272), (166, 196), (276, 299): 0.77 keV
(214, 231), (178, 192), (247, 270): -2.49 keV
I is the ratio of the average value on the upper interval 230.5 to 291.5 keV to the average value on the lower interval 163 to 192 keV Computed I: 1.07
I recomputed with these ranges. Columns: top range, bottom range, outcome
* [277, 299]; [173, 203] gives 1.16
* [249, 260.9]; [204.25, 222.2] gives 0.81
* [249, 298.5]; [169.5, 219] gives 1.05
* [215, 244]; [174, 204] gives 1.14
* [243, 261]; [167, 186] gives 0.87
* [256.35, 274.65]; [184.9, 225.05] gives 1.03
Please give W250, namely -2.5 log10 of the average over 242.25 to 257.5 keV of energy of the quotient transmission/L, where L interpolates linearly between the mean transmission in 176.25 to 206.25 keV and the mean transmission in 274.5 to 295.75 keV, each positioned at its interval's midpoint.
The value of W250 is 0.28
